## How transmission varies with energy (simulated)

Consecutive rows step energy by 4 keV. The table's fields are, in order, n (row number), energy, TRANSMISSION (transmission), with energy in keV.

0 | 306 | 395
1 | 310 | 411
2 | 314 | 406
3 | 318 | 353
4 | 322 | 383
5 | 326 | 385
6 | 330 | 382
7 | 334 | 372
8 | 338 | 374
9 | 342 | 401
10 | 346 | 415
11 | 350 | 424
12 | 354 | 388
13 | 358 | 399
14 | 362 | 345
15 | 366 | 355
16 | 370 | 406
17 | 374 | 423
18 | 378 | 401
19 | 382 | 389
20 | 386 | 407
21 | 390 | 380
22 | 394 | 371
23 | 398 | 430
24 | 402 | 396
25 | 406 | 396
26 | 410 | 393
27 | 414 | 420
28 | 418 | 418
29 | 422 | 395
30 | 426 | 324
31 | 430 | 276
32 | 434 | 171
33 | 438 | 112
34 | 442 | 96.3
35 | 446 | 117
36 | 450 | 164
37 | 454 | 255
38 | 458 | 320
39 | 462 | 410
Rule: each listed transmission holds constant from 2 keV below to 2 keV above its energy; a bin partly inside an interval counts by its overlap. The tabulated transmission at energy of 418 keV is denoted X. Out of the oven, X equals 418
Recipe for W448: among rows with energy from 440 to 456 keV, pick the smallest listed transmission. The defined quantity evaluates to 96.3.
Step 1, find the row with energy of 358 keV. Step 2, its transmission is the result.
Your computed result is 399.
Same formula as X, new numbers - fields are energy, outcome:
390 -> 380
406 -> 396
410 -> 393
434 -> 171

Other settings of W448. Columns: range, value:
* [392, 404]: 371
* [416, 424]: 395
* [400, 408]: 396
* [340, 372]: 345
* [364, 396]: 355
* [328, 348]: 372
